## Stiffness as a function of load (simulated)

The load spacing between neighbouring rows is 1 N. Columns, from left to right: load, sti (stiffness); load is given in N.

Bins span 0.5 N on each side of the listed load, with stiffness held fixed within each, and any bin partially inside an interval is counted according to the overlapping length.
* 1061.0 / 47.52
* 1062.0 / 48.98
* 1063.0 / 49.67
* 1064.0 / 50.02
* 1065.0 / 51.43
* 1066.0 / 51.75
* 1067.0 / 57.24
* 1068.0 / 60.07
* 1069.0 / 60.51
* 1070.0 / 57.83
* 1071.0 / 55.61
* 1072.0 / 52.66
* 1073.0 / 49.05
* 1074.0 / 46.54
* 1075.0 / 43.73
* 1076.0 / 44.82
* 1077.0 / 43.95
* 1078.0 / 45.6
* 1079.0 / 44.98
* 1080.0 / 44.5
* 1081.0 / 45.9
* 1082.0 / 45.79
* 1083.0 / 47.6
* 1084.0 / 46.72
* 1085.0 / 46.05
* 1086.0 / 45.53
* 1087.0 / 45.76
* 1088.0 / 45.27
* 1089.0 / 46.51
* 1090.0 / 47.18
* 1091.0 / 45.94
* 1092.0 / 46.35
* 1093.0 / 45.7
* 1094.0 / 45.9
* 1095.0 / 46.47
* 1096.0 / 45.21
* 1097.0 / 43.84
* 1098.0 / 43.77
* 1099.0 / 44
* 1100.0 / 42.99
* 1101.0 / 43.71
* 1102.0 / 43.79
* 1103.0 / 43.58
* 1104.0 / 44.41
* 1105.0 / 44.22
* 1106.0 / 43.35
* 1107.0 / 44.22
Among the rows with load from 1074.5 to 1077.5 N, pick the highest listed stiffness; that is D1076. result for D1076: 44.82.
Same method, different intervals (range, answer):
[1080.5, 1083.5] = 47.6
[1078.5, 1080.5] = 44.98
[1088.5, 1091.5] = 47.18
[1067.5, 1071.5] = 60.51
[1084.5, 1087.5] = 46.05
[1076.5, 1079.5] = 45.6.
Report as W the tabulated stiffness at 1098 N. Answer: 43.77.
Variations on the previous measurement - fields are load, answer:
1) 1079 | 44.98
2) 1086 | 45.53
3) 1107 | 44.22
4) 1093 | 45.7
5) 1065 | 51.43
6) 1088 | 45.27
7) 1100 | 42.99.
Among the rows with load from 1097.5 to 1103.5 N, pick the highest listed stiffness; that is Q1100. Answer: 44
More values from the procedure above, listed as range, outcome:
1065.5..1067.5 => 57.24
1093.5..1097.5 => 46.47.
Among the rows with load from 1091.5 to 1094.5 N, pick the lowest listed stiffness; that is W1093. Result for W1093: 45.7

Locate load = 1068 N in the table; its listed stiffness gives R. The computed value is 60.07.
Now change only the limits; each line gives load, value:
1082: 45.79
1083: 47.6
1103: 43.58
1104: 44.41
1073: 49.05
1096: 45.21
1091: 45.94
